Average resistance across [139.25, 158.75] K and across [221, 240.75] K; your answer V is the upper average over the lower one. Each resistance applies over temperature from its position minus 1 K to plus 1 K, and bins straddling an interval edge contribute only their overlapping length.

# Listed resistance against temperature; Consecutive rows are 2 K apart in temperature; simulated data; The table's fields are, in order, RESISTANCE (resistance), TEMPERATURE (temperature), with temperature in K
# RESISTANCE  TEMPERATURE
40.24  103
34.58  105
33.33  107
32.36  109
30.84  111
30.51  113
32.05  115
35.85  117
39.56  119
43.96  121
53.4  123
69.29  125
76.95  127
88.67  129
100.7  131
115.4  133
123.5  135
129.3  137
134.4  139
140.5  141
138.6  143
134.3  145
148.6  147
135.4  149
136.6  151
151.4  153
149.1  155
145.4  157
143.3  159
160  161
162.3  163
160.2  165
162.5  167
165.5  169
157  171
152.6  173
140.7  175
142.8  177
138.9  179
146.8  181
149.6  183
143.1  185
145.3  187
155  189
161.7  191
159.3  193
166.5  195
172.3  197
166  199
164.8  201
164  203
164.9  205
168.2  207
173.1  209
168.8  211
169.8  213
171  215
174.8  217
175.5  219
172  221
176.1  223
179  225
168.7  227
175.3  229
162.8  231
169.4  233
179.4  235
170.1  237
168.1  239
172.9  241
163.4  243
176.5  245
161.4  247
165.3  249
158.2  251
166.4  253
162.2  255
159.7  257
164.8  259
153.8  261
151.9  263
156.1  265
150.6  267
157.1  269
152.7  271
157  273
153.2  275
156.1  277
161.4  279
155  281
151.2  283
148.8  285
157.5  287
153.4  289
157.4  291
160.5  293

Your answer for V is 1.21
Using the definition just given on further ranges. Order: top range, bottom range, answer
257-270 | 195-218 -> 0.92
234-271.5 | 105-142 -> 2.27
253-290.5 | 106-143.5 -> 2.07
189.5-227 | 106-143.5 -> 2.24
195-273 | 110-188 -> 1.39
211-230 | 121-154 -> 1.51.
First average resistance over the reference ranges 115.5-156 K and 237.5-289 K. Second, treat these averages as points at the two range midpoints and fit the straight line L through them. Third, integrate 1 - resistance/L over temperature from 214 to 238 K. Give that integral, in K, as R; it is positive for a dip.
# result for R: -4.9 K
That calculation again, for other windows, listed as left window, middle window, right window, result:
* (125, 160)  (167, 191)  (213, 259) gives -1.1 K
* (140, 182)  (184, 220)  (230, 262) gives -1.8 K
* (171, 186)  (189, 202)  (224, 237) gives -0.8 K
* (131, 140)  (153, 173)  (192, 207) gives -2.1 K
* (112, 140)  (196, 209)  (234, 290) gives -4.6 K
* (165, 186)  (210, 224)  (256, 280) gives -1.8 K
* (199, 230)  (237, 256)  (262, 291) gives -0.4 K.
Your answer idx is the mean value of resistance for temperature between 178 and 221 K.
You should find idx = 162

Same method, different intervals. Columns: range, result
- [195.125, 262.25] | 168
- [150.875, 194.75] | 152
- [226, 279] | 163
